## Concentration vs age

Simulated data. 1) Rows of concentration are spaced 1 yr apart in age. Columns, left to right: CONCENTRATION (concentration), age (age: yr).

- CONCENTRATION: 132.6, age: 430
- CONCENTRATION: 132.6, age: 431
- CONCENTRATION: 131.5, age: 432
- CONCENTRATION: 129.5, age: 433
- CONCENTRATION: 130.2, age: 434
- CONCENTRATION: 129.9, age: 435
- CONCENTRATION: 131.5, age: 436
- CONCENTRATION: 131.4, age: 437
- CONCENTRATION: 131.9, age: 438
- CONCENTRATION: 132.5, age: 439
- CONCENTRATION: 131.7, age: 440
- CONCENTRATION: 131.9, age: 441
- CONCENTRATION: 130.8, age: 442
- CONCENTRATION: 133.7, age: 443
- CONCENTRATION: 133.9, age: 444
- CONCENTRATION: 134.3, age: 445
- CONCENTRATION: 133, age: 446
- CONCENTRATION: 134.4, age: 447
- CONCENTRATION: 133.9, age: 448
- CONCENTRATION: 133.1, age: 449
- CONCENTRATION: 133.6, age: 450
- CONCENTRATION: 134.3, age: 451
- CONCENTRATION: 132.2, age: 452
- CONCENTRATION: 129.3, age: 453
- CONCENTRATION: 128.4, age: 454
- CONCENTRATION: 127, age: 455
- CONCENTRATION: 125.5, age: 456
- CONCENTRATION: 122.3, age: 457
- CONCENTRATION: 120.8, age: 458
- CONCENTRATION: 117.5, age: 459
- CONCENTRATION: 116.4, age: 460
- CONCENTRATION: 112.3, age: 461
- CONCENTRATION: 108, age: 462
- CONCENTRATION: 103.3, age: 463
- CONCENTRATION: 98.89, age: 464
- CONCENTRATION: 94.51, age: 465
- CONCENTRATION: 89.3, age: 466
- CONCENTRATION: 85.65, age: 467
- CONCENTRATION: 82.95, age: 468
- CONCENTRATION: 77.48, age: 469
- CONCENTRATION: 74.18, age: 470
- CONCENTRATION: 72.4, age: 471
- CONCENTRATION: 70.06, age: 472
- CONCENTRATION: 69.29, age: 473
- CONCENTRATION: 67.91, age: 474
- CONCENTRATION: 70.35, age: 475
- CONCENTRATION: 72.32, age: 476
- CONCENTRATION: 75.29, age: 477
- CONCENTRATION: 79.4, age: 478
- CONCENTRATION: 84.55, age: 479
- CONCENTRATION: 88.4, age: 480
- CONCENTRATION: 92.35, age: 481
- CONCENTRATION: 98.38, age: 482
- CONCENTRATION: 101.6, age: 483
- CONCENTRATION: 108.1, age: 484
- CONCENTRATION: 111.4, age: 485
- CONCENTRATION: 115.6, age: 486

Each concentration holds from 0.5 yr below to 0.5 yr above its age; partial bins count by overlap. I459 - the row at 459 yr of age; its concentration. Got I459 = 117.5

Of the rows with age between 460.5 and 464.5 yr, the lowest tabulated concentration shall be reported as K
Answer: 98.89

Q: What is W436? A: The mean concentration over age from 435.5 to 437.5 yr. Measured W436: 131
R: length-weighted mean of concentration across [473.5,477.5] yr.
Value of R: 71.5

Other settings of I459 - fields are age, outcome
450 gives 133.6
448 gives 133.9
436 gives 131.5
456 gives 125.5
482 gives 98.38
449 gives 133.1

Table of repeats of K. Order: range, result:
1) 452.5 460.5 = 116.4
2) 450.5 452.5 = 132.2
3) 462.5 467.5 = 85.65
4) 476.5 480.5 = 75.29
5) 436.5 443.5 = 130.8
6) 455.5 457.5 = 122.3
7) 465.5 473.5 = 69.29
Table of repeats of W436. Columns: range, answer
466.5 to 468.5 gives 84.3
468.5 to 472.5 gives 73.5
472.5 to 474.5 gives 68.6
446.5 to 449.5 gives 134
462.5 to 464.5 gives 101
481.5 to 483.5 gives 100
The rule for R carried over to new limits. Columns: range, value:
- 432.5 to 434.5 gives 130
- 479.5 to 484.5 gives 97.8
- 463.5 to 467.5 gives 92.1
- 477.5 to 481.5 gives 86.2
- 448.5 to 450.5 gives 133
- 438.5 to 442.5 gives 132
